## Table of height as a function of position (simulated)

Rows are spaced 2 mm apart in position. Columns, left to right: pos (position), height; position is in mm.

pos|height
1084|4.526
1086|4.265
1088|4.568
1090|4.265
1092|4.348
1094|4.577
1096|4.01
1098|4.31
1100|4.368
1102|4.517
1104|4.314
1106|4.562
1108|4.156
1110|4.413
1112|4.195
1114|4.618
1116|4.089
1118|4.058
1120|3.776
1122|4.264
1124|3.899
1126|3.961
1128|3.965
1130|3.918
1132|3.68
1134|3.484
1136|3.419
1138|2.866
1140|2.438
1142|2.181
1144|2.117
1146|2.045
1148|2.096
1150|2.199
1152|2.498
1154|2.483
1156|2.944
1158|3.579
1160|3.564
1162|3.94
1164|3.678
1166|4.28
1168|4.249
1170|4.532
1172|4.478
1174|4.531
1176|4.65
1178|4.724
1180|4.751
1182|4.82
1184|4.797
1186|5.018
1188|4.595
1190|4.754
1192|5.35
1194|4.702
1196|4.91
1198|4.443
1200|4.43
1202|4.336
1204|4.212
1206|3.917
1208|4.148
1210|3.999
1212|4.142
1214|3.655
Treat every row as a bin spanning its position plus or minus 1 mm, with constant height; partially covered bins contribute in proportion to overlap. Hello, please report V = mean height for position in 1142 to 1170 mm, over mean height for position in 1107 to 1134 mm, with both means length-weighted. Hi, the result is 0.76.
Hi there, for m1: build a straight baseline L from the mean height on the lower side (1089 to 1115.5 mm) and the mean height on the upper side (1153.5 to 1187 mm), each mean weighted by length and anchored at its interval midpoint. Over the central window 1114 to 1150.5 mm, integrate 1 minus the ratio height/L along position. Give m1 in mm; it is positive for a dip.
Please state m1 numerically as 8.4 mm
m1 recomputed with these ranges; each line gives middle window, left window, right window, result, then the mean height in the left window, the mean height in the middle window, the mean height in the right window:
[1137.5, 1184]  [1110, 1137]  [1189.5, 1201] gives 9.7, 3.97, 3.5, 4.77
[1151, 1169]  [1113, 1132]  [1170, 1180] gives 4.0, 4.04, 3.47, 4.6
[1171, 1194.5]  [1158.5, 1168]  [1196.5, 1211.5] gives -4.1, 3.89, 4.77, 4.23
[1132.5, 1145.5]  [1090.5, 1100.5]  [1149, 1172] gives 3.5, 4.32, 2.76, 3.49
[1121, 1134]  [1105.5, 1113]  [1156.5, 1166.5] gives 0.6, 4.32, 3.91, 3.74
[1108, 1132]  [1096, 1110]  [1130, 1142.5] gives -2.4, 4.35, 4.09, 3.12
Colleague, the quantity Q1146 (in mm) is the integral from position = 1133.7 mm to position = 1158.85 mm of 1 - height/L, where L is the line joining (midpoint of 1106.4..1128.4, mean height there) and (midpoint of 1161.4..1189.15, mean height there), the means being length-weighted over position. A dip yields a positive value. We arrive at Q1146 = 10.0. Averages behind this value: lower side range 4.14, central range 2.61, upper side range 4.51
